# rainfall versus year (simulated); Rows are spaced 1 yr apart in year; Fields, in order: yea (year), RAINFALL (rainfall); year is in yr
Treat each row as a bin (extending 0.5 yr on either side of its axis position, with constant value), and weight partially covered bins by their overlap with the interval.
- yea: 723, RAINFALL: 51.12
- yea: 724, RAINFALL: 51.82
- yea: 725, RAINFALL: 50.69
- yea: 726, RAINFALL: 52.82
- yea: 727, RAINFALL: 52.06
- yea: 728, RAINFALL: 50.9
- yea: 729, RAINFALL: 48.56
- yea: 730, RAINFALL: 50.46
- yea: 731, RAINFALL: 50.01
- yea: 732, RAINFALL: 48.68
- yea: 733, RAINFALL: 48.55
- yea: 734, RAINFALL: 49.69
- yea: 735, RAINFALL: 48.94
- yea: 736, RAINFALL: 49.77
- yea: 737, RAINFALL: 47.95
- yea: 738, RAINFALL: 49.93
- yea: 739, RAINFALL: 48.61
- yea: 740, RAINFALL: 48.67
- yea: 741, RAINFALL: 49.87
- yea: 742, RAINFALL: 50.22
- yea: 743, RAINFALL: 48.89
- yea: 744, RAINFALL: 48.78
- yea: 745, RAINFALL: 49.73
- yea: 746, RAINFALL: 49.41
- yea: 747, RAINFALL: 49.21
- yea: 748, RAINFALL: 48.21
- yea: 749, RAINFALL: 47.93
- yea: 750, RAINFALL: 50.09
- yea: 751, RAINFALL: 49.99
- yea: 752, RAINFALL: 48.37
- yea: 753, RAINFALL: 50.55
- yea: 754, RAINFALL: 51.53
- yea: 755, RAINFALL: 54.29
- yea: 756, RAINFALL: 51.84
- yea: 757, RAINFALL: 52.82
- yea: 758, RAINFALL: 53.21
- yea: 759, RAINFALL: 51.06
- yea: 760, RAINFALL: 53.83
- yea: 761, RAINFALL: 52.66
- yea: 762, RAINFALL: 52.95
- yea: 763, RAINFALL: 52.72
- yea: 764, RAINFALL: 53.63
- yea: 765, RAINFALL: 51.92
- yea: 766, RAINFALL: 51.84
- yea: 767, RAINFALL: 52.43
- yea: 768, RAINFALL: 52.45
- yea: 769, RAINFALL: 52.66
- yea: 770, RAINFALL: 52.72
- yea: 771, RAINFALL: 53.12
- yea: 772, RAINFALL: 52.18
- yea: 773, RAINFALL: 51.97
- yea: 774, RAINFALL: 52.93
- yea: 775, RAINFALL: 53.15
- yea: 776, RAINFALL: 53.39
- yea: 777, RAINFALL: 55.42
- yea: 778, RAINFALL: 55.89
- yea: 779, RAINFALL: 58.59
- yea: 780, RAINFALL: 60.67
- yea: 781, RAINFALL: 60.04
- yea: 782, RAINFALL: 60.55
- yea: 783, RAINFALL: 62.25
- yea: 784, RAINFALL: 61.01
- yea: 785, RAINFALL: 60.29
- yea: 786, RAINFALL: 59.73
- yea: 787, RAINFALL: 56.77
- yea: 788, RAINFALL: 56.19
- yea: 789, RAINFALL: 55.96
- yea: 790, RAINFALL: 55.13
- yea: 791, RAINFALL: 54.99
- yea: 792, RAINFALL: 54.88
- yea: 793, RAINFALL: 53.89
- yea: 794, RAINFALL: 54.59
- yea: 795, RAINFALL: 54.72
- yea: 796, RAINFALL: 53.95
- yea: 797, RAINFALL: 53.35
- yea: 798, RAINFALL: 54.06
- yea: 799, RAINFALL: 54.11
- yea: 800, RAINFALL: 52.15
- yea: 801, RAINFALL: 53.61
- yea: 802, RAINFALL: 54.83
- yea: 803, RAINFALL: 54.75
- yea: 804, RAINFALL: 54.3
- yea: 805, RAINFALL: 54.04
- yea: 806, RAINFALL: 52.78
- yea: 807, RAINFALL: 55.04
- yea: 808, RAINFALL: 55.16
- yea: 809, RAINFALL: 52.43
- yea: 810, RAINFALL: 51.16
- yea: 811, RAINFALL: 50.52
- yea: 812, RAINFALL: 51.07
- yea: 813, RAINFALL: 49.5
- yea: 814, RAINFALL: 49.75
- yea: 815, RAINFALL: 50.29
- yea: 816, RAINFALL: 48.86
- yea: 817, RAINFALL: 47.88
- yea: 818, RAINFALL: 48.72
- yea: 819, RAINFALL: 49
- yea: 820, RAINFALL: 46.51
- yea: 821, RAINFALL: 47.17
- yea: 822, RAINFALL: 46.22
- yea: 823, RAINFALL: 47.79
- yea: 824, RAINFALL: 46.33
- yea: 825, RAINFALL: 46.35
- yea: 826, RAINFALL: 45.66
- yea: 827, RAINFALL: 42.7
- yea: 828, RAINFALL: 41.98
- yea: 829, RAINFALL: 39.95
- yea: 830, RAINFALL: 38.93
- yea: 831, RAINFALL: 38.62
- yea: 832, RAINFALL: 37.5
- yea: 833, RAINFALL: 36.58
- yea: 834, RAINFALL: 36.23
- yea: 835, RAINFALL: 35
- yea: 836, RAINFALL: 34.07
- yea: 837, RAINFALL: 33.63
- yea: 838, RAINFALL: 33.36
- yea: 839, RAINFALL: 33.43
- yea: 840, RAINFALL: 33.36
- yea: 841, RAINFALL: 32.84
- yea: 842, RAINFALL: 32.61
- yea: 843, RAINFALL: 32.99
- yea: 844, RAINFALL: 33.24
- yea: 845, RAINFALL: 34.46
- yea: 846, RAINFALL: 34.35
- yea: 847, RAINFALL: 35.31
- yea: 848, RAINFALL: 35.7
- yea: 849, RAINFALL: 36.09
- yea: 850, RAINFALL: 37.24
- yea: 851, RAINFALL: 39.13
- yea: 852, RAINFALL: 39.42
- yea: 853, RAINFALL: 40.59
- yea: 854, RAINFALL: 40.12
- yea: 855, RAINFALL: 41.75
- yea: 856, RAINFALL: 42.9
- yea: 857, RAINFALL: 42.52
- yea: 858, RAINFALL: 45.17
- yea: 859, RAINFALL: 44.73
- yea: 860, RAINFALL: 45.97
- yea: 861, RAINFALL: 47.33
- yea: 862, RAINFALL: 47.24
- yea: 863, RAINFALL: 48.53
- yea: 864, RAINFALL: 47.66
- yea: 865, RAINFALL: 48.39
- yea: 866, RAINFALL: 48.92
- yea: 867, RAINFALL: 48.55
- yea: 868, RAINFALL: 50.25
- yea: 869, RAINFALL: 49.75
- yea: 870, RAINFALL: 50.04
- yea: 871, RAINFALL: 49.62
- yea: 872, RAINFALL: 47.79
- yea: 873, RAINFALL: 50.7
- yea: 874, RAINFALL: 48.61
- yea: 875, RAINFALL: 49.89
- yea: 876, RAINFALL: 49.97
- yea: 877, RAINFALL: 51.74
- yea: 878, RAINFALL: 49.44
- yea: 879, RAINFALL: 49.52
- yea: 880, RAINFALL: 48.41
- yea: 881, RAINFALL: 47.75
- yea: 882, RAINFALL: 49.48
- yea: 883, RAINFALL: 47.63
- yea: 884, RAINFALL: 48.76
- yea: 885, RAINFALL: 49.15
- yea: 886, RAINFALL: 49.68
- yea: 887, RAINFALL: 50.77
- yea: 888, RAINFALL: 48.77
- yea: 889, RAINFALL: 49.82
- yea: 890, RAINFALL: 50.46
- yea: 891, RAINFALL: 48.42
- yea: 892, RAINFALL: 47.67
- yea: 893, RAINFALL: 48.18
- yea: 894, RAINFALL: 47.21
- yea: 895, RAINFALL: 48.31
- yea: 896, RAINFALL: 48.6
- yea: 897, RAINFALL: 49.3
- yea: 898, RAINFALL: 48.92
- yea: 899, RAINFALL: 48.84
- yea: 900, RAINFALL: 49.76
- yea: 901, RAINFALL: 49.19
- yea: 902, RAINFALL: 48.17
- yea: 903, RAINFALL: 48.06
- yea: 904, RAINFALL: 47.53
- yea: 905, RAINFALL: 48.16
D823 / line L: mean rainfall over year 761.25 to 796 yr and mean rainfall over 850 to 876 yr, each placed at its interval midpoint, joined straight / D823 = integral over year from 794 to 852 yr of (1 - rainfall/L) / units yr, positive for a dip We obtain 7.16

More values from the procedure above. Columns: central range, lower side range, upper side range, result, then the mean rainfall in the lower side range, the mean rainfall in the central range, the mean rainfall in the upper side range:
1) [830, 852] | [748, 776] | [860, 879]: 6.5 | 52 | 35.2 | 49.1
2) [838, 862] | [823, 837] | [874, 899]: 2.7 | 40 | 38.4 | 49.1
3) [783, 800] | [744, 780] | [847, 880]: -1.9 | 52.2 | 55.9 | 45.7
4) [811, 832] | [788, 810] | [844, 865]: 1.3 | 54.2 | 46.1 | 41.3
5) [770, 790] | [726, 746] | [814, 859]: -5.0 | 49.6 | 56.7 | 40.2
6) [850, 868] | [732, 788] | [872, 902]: 1.9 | 52.6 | 44.6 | 49.1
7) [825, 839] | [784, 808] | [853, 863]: 3.1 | 55.1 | 38.1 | 44.2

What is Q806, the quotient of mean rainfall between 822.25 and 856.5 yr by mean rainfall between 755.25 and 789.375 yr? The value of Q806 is 0.69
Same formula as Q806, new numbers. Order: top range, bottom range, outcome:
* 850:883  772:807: 0.84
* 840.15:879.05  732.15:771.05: 0.86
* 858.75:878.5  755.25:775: 0.93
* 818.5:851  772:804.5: 0.69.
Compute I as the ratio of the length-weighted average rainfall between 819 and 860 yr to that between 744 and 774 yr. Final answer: 0.8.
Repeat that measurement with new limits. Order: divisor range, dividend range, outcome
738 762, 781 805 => 1.11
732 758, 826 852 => 0.73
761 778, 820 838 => 0.77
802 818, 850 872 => 0.88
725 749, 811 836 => 0.90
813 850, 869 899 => 1.22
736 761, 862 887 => 0.98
